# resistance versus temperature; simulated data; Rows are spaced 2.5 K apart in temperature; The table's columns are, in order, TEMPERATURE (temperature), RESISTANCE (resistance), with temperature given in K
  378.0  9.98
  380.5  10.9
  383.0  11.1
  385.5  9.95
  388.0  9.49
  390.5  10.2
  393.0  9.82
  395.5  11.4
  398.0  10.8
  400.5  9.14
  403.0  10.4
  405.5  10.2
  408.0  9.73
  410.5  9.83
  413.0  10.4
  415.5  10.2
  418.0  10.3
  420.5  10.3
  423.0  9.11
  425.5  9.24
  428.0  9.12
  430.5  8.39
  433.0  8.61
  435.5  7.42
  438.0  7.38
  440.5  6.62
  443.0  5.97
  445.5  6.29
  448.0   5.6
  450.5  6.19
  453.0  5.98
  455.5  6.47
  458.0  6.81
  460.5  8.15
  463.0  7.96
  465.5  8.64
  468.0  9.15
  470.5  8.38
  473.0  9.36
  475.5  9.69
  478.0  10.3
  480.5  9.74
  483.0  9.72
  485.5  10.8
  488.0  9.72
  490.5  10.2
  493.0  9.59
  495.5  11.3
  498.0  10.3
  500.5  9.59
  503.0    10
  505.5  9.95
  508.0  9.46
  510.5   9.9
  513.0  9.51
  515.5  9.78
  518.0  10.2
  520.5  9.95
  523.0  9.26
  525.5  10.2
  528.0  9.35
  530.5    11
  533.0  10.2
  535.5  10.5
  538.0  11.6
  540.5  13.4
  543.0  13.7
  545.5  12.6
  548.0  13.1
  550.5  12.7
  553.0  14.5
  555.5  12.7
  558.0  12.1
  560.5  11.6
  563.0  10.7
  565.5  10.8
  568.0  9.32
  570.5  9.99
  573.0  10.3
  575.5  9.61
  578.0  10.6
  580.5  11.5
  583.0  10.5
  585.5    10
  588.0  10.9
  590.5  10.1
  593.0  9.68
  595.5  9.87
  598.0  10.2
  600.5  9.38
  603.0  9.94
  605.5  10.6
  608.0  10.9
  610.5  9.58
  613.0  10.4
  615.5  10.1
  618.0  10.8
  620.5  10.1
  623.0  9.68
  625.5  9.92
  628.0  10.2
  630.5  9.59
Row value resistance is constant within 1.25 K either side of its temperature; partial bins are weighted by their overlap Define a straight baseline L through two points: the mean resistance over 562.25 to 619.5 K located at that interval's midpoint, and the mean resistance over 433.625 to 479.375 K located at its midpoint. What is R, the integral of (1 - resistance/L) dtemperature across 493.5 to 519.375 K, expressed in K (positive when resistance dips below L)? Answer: -4.3 K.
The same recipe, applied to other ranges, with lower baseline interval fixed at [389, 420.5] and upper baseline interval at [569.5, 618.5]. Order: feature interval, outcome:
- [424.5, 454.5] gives 8.8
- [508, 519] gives 0.5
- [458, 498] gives 3.0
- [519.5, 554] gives -4.5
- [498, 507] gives 0.3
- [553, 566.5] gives -2.2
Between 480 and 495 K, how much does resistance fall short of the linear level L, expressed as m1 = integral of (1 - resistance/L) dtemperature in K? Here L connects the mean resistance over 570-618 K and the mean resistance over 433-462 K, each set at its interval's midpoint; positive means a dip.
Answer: -4.6 K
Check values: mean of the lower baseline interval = 6.72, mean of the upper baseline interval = 10.2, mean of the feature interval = 10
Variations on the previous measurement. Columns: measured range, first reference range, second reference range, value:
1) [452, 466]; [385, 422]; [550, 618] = 4.10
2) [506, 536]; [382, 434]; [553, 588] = 1.86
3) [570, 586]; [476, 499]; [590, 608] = -0.54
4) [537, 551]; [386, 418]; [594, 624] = -3.80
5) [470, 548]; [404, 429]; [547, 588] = 2.52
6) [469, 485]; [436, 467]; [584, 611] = -4.60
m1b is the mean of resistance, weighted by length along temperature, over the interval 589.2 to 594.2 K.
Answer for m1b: 9.9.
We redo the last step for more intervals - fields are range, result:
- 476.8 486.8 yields 10.1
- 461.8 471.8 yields 8.54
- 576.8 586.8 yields 10.7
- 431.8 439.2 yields 7.8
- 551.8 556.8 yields 13.6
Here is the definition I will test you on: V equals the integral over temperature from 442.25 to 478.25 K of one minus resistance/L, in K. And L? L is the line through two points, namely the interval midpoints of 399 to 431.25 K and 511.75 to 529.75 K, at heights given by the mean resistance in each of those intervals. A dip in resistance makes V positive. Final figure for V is 7.9 K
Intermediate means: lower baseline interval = 9.75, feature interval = 7.61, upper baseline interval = 9.78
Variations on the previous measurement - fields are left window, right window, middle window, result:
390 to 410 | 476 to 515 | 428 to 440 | 2.5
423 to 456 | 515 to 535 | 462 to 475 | -0.9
